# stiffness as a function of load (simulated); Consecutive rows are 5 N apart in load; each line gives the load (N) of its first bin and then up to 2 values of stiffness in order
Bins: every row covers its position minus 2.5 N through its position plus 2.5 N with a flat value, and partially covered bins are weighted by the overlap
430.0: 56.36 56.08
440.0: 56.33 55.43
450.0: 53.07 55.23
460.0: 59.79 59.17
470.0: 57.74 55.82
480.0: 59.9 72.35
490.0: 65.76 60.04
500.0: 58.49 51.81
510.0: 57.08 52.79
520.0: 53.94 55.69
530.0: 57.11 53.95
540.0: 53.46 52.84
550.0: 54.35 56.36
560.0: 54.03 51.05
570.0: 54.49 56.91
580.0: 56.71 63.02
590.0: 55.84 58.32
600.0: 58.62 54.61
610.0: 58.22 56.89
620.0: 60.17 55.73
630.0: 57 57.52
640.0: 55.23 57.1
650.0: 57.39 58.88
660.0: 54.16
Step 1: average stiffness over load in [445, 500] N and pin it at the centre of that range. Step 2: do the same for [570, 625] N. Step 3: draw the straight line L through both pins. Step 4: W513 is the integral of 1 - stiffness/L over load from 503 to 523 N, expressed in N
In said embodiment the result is 1.7 N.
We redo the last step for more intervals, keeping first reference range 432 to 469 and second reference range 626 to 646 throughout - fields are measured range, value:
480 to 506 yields -2.6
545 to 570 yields 1.2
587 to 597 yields -0.1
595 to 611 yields -0.2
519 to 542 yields 0.7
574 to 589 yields -0.6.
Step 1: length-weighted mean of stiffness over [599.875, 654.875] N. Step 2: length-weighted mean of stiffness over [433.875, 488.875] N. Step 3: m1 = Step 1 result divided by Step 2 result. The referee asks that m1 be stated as 0.98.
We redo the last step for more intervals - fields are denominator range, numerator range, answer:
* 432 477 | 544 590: 0.98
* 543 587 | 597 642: 1.03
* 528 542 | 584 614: 1.05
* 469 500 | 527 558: 0.88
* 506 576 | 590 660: 1.05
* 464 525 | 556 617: 0.96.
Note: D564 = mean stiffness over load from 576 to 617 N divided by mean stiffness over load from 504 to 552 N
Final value 1.06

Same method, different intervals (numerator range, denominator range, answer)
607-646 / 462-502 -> 0.94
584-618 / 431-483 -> 1.01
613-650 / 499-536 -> 1.04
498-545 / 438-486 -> 0.94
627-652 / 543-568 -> 1.06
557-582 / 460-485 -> 0.91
